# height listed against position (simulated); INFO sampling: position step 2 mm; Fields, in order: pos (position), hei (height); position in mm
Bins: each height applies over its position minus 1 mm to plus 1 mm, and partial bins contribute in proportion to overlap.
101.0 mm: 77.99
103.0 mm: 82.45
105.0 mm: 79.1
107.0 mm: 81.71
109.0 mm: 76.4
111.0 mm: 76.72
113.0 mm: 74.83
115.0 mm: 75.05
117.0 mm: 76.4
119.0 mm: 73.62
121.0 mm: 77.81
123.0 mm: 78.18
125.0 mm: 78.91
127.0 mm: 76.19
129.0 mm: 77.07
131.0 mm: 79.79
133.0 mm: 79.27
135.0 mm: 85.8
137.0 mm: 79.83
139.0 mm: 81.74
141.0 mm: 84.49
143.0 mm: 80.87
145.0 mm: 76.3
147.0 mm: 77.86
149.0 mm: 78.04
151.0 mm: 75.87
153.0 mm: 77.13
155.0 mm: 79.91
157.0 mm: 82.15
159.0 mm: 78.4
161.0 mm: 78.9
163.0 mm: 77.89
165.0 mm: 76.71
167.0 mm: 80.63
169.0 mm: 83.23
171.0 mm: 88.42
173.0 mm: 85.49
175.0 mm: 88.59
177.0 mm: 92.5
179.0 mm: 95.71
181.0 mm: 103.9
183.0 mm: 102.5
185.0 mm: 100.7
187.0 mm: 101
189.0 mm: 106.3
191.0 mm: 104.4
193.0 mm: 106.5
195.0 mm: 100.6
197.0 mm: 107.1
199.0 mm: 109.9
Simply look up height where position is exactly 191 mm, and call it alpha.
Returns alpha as 104.4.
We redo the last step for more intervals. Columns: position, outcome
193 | 106.5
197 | 107.1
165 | 76.71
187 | 101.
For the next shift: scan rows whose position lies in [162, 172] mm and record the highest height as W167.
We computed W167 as 88.42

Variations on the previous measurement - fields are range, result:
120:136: 85.8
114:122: 77.81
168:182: 103.9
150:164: 82.15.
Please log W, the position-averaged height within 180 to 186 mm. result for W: 102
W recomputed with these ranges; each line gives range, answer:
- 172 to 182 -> 93.2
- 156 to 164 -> 79.3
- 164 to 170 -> 80.2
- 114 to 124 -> 76.2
